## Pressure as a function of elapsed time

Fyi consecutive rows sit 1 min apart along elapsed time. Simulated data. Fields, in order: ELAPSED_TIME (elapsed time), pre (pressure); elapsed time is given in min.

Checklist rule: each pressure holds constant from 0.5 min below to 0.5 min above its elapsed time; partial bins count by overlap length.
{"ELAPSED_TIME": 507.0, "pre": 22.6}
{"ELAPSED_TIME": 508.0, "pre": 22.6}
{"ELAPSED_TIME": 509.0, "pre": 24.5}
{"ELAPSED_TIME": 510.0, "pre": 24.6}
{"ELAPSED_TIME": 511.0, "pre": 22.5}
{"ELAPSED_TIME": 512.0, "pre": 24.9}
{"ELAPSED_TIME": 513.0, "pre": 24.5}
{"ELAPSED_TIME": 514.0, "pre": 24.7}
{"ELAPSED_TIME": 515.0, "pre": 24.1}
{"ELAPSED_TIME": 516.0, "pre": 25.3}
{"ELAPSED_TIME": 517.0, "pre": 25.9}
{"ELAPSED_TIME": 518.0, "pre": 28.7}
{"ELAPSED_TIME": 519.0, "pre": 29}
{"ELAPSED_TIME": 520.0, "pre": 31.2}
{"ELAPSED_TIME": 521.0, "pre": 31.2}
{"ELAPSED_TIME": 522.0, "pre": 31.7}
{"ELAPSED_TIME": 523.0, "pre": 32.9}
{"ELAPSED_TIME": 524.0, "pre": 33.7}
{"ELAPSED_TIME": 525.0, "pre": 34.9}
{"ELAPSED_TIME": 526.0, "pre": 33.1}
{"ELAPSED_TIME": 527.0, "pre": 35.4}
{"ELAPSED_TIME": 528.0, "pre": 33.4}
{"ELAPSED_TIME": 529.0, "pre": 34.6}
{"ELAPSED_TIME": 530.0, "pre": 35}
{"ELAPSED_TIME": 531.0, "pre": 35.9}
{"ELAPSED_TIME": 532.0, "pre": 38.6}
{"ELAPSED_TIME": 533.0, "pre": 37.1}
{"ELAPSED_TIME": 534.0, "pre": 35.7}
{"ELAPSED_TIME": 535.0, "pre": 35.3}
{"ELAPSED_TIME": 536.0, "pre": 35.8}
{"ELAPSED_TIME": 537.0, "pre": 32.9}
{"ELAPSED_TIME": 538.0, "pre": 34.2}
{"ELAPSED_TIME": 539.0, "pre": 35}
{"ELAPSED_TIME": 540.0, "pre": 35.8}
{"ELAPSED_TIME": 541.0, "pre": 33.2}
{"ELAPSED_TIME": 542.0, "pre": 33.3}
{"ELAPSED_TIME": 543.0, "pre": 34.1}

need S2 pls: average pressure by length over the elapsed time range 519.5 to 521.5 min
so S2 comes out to 31.2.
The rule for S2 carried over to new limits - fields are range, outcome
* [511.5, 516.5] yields 24.7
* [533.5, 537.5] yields 34.9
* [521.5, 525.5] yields 33.3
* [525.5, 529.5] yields 34.1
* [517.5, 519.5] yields 28.9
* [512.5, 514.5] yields 24.6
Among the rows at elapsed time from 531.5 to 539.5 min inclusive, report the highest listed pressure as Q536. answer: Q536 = 38.6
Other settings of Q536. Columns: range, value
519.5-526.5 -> 34.9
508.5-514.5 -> 24.9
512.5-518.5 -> 28.7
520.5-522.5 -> 31.7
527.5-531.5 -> 35.9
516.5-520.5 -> 31.2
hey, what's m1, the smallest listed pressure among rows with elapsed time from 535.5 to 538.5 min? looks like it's 32.9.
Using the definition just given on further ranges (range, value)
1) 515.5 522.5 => 25.3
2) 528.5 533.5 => 34.6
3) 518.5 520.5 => 29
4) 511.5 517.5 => 24.1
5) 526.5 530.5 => 33.4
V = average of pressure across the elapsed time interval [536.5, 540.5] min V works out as 34.5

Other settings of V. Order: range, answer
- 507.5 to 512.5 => 23.8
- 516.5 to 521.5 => 29.2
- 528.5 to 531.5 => 35.2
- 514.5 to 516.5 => 24.7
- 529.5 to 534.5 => 36.5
